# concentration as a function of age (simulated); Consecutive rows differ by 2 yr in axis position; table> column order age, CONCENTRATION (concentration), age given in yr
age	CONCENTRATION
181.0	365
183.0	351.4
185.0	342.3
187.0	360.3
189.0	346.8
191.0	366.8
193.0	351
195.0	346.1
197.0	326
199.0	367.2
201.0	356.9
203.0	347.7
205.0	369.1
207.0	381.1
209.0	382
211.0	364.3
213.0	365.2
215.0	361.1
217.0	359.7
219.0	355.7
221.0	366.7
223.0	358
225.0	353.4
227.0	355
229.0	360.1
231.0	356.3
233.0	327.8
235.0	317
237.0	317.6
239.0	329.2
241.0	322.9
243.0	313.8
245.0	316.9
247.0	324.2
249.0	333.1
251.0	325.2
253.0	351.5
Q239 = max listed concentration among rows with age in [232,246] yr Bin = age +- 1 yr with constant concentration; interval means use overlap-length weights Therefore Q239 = 329.2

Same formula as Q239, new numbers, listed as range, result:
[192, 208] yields 381.1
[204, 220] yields 382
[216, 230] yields 366.7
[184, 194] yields 366.8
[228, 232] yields 360.1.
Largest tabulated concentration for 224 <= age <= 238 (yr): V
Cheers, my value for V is 360.1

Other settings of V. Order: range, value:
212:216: 365.2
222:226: 358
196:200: 367.2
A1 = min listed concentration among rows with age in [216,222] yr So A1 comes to 355.7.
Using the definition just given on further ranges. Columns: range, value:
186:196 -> 346.1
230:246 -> 313.8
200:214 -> 347.7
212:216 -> 361.1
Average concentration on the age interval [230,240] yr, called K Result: 330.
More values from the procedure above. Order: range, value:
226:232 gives 357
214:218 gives 360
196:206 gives 353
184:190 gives 350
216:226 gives 359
